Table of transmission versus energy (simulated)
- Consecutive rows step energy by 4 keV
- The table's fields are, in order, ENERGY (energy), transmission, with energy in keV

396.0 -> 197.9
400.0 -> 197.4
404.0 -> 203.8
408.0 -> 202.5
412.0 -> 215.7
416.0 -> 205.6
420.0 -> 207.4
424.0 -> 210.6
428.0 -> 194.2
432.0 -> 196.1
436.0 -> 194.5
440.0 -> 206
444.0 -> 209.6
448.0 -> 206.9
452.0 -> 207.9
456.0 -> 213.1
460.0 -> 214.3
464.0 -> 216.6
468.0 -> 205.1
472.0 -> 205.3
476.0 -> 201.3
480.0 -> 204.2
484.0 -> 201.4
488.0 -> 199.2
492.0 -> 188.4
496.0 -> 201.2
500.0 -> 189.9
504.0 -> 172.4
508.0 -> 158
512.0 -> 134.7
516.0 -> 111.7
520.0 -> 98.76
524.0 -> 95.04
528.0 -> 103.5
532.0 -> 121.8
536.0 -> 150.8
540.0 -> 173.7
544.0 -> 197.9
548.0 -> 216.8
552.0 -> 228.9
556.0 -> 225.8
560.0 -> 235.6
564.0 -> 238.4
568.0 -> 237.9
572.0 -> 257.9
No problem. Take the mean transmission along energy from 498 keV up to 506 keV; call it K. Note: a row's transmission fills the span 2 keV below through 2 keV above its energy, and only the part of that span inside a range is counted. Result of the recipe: 181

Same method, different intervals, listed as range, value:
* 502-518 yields 144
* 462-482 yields 206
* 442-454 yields 208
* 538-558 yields 209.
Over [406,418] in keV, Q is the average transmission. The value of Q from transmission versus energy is 208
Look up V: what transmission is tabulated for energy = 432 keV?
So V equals 196.1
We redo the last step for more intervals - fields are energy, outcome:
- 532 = 121.8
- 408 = 202.5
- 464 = 216.6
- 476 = 201.3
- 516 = 111.7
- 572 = 257.9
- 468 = 205.1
